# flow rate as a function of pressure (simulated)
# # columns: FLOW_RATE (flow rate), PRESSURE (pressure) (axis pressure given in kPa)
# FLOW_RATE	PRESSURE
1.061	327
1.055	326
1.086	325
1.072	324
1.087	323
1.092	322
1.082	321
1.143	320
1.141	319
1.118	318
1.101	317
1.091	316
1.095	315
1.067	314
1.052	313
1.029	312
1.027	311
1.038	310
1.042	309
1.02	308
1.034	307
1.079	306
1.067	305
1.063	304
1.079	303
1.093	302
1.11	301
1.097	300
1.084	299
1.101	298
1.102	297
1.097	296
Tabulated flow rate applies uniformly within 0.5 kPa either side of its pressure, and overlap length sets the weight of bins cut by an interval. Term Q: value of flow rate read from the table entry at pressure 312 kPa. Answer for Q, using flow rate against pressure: 1.029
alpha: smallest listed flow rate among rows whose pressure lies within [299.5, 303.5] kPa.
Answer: 1.079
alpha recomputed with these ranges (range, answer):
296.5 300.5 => 1.084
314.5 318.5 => 1.091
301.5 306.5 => 1.063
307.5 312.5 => 1.02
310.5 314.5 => 1.027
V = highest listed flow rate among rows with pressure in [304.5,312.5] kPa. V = 1.079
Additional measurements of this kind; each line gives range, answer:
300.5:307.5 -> 1.11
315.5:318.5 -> 1.118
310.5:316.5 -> 1.095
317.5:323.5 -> 1.143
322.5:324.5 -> 1.087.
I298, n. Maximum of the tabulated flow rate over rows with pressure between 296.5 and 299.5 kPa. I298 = 1.102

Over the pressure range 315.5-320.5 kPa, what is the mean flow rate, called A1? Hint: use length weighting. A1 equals 1.12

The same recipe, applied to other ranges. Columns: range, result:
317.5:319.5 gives 1.13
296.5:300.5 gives 1.1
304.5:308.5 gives 1.05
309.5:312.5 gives 1.03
